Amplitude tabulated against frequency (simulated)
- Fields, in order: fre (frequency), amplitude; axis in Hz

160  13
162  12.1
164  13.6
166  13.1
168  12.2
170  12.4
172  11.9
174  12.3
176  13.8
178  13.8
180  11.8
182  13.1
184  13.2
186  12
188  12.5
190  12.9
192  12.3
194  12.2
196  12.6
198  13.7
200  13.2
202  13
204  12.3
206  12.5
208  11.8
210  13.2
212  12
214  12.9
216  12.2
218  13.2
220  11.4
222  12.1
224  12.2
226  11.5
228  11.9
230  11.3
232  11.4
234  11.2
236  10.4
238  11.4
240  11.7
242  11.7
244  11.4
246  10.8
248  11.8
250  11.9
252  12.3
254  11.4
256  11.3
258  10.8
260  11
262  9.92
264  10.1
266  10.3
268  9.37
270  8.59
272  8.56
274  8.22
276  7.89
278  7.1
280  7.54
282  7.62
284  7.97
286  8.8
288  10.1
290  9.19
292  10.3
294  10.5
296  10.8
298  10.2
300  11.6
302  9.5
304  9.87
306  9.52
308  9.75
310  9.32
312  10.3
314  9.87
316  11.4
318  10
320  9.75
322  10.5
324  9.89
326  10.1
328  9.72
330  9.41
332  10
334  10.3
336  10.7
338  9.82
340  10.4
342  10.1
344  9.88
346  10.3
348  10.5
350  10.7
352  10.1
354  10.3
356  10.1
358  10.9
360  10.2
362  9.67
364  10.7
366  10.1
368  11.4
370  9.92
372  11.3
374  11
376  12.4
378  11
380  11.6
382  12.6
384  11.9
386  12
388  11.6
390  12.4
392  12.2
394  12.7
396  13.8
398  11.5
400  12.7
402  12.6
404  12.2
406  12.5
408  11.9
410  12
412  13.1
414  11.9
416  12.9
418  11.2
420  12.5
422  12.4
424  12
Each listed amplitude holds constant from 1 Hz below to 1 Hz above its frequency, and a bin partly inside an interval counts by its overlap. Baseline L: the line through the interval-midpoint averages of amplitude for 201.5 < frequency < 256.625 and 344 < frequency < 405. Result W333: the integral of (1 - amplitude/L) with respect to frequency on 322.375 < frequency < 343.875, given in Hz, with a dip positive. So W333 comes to 2.7 Hz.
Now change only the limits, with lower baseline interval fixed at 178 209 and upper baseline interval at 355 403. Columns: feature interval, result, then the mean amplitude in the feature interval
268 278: 3.18 Hz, 8.3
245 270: 2.93 Hz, 10.8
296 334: 5.87 Hz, 10.1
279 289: 3.05 Hz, 8.41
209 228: 0.33 Hz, 12.3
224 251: 2.03 Hz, 11.4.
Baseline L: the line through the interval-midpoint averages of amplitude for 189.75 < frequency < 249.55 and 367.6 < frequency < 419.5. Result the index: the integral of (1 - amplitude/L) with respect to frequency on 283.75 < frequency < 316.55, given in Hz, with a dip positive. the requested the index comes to 5.7 Hz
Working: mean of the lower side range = 12.1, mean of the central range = 9.97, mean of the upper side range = 12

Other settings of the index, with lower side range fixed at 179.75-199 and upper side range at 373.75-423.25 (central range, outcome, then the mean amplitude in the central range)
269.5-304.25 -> 9.3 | 9.12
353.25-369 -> 2.4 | 10.4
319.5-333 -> 2.7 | 9.92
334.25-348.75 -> 2.5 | 10.2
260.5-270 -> 2.0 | 9.84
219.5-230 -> 0.7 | 11.8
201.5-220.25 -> 0.2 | 12.5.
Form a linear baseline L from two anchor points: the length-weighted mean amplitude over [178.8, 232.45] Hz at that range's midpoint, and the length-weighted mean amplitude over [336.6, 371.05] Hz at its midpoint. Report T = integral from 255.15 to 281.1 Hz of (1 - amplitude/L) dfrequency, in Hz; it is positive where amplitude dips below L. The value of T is 5.1 Hz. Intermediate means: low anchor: 12.4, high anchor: 10.3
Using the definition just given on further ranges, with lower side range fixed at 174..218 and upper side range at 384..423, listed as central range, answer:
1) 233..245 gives 1.27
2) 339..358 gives 3.24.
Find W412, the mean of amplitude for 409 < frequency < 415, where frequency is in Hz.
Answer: 12.3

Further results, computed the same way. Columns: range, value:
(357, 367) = 10.3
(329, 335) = 9.9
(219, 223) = 11.8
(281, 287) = 8.13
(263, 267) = 10.2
